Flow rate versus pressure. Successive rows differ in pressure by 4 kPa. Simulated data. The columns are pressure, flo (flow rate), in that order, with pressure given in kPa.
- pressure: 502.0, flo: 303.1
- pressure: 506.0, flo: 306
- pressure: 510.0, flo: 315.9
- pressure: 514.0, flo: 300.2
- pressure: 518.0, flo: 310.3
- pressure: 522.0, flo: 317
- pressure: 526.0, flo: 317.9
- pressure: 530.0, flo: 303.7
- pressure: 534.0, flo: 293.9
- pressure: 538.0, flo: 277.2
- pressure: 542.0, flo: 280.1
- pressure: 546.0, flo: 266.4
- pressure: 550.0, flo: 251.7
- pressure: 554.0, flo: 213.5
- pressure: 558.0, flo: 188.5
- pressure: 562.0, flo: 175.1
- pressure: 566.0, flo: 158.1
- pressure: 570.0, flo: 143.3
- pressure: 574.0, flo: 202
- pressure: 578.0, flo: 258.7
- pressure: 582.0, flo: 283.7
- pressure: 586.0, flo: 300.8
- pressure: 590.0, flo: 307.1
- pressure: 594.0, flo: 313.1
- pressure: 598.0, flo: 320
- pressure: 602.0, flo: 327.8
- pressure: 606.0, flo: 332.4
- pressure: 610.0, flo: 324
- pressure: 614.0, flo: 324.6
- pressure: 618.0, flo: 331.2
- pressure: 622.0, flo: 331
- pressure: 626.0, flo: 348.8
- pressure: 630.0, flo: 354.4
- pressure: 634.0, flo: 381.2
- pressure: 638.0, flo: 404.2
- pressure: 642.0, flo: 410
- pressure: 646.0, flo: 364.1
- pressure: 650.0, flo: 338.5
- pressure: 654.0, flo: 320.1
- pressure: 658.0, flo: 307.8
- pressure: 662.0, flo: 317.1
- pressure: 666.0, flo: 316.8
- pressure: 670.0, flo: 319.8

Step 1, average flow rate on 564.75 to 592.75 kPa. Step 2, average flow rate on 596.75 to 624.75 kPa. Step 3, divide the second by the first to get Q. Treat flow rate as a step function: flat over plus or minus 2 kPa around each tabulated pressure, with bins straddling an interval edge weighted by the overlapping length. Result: 1.4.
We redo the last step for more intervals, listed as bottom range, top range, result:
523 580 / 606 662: 1.45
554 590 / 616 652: 1.66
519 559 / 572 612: 1.08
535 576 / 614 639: 1.63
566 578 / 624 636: 1.96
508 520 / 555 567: 0.58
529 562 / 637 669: 1.36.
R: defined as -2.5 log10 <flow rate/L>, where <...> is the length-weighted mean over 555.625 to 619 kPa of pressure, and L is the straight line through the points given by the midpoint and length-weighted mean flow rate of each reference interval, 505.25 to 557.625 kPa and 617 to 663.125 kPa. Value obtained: 0.203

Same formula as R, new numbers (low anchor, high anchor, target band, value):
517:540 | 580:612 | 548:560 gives 0.37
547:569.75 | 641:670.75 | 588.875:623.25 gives -0.22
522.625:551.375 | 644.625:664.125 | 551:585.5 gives 0.39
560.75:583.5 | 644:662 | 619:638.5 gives -0.22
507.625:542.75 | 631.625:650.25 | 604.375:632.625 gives 0.10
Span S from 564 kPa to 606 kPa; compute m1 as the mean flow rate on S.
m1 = 265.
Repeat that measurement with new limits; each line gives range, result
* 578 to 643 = 334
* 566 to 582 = 206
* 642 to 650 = 369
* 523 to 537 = 304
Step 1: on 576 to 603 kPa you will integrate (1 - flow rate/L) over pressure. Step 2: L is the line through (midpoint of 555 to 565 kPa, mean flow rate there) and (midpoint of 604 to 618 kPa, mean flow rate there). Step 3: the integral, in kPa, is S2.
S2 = -3.5 kPa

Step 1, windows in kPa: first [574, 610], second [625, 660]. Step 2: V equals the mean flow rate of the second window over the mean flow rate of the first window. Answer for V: 1.19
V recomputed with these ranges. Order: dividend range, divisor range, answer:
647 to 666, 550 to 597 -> 1.38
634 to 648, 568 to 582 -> 1.84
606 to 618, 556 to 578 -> 1.80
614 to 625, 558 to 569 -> 1.97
